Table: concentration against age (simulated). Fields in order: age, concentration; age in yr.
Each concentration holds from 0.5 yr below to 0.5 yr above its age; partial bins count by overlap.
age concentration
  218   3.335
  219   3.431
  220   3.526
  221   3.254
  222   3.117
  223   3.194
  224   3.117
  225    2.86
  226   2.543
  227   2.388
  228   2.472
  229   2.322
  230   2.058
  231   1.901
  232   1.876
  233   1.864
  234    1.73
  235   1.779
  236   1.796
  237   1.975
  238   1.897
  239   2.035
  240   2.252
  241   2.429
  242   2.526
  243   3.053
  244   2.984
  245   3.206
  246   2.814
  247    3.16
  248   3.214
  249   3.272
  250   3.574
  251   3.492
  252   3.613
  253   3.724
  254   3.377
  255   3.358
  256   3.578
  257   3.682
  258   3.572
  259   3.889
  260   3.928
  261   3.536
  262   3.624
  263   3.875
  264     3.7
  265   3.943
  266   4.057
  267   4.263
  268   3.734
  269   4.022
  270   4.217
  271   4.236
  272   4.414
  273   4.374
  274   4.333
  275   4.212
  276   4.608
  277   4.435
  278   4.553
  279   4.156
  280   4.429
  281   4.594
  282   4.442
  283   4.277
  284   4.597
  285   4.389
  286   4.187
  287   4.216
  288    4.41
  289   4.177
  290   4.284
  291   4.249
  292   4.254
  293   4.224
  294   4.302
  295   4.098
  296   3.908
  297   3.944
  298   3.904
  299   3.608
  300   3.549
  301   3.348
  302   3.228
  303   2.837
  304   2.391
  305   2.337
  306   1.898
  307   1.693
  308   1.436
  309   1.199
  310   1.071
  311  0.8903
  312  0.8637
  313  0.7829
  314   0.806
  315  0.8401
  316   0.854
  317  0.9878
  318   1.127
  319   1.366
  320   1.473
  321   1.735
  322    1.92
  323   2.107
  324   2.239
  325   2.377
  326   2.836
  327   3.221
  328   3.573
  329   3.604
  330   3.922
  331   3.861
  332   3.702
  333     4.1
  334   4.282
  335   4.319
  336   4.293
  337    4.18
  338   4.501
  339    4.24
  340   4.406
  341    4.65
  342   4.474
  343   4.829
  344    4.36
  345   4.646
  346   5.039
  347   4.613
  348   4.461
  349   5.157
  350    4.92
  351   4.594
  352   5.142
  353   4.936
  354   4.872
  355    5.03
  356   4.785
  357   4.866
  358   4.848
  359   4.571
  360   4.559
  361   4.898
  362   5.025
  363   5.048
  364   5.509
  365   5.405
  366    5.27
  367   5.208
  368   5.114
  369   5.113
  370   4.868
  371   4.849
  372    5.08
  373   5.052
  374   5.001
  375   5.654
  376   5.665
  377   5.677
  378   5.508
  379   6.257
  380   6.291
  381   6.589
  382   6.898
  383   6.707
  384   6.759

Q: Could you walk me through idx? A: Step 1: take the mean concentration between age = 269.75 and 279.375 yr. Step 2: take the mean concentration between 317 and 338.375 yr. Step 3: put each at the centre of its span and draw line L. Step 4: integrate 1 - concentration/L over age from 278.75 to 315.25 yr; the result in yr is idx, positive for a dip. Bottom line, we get 6.5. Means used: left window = 4.36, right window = 3.03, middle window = 3.19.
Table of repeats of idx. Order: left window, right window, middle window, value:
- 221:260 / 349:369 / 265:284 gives -4.8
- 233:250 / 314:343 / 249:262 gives -5.0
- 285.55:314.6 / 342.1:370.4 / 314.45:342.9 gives 7.0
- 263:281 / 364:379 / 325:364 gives 4.4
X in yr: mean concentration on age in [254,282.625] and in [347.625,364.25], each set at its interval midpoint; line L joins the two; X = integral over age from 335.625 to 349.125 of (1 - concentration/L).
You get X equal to 0.6 yr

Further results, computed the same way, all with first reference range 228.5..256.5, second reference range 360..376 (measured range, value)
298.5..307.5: 2.53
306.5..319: 9.23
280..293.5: -3.03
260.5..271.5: -2.77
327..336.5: 1.09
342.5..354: -0.10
